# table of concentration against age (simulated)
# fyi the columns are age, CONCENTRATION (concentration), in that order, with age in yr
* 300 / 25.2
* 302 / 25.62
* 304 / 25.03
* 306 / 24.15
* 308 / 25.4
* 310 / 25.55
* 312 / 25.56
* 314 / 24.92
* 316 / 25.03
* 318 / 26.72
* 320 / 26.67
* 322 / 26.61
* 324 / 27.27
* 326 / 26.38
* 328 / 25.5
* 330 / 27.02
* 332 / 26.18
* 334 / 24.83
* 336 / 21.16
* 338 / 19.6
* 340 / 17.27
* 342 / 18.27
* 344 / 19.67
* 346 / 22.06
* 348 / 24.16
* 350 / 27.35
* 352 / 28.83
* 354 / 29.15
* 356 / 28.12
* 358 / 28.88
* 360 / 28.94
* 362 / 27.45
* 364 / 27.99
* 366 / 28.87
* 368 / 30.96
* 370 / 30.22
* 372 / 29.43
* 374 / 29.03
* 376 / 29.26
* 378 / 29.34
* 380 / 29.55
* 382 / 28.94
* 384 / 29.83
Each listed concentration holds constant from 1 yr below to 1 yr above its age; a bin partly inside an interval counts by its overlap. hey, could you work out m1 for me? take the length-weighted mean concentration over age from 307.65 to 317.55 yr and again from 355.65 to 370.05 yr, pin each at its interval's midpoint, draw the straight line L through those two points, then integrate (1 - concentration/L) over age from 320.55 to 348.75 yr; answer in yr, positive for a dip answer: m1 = 3.7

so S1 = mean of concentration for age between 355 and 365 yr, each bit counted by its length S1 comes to 28.3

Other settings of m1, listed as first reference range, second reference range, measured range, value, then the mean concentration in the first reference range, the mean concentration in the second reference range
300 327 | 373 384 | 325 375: 3.4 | 25.7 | 29.3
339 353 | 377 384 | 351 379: -3.0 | 22.5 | 29.4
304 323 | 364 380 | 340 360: 2.2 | 25.6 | 29.5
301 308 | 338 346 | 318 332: -3.1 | 25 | 19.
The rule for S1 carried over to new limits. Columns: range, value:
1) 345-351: 24.5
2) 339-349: 20.3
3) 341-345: 19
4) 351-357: 28.7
